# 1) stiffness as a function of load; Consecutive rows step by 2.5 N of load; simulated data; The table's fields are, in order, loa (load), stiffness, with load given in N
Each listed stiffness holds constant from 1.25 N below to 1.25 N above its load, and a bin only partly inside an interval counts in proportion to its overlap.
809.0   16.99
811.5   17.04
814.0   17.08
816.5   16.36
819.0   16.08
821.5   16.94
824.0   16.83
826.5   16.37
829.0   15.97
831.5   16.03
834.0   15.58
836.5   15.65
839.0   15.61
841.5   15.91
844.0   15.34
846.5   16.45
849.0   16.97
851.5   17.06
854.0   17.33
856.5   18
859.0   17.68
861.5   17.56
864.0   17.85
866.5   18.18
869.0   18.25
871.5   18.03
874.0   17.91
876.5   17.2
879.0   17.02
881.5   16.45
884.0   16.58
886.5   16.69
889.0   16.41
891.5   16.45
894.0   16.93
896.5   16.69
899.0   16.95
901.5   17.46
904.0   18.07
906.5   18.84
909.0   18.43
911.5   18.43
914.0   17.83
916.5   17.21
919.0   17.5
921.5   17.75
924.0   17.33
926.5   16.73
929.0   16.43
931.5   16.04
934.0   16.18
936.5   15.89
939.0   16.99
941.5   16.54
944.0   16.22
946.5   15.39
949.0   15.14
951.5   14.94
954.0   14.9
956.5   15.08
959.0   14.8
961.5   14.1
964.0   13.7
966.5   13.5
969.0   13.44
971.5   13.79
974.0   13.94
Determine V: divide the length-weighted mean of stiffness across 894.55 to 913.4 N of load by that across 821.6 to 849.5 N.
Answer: 1.1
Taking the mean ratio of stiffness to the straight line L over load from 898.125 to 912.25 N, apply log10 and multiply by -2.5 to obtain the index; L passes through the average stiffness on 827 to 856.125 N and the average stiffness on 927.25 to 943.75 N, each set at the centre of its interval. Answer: -0.110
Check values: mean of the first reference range 16.2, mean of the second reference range 16.3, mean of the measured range 18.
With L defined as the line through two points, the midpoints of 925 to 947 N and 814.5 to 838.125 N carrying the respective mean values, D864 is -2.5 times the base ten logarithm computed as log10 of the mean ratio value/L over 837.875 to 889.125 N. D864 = -0.055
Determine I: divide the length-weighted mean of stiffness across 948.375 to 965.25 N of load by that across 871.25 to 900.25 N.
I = 0.87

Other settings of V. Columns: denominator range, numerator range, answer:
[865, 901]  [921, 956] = 0.94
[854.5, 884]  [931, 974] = 0.86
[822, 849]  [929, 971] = 0.95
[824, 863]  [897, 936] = 1.05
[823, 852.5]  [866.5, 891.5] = 1.07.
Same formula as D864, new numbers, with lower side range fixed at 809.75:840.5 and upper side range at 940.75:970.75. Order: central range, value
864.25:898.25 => -0.10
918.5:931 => -0.13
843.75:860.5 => -0.07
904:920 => -0.18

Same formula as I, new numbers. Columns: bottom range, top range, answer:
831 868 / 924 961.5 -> 0.94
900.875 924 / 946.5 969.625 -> 0.81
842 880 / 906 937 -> 0.99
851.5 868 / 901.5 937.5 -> 0.98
